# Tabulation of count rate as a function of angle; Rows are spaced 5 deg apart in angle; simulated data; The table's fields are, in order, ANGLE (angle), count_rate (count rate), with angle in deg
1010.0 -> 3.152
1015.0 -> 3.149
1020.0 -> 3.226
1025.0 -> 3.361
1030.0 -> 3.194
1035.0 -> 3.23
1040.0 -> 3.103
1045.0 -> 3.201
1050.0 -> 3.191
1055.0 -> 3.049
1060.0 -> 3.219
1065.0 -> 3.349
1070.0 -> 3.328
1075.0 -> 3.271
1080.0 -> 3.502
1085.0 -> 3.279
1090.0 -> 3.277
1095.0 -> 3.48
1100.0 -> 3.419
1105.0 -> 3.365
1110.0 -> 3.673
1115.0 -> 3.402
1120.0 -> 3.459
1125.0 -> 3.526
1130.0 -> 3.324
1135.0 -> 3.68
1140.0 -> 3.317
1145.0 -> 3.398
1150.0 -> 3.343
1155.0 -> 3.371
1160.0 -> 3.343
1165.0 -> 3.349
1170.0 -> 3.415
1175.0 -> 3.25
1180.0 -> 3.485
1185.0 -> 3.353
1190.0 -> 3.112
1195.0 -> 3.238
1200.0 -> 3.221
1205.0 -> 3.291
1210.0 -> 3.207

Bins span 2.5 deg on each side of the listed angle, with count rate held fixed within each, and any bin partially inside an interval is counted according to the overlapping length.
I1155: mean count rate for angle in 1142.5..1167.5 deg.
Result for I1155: 3.36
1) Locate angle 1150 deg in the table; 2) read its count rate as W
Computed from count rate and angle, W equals 3.343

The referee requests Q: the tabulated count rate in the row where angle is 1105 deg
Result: 3.365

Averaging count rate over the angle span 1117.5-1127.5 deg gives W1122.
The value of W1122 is 3.49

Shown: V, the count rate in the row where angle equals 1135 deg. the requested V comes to 3.68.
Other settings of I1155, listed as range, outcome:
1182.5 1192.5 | 3.23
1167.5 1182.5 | 3.38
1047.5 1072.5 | 3.23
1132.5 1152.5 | 3.43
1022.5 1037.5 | 3.26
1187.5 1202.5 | 3.19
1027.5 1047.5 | 3.18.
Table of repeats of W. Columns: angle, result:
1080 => 3.502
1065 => 3.349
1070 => 3.328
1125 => 3.526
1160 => 3.343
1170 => 3.415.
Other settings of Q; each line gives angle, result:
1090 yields 3.277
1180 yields 3.485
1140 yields 3.317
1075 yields 3.271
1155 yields 3.371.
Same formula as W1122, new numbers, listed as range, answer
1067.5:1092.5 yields 3.33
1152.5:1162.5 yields 3.36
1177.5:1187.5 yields 3.42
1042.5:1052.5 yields 3.2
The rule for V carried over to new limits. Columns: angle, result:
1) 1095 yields 3.48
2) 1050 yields 3.191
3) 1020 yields 3.226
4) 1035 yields 3.23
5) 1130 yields 3.324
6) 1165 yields 3.349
